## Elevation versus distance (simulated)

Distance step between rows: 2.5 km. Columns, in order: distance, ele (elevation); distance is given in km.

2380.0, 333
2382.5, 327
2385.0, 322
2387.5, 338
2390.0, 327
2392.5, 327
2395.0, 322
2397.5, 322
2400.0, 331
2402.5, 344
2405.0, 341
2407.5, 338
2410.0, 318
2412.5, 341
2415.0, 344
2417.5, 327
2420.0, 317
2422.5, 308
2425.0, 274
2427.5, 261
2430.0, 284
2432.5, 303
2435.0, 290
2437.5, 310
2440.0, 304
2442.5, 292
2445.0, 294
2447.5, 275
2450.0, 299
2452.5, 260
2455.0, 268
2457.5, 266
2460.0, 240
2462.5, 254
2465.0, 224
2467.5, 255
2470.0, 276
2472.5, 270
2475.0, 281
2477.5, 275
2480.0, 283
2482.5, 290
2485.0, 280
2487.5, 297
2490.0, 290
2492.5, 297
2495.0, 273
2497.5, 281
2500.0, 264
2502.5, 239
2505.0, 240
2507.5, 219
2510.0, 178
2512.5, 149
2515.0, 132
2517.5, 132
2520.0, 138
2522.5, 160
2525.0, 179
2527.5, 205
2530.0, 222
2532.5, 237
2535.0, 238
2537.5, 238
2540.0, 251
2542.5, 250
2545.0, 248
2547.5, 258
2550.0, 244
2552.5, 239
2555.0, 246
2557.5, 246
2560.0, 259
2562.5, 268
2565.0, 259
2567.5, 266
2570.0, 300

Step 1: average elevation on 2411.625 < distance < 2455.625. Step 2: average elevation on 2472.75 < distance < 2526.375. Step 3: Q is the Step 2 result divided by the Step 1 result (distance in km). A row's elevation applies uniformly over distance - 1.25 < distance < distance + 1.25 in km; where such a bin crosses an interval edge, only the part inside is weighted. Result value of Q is 0.8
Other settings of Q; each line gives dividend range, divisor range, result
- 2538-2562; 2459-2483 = 0.94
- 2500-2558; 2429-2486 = 0.77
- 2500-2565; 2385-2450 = 0.70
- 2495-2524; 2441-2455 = 0.70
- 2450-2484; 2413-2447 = 0.88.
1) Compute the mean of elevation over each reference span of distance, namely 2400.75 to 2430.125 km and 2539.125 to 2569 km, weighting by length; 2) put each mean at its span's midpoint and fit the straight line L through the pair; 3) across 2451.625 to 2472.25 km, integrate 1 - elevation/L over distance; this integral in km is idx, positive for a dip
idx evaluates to 2.8 km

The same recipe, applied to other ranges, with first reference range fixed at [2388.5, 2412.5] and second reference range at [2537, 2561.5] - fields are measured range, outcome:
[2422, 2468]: 4.4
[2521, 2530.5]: 2.7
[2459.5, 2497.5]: 1.8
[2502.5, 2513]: 2.6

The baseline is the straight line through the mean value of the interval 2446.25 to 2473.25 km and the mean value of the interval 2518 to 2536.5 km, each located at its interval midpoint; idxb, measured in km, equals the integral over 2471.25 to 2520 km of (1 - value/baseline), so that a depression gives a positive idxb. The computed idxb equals -3.1 km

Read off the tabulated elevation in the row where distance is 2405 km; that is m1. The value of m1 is 341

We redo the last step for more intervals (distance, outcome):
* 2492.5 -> 297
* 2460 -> 240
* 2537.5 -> 238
